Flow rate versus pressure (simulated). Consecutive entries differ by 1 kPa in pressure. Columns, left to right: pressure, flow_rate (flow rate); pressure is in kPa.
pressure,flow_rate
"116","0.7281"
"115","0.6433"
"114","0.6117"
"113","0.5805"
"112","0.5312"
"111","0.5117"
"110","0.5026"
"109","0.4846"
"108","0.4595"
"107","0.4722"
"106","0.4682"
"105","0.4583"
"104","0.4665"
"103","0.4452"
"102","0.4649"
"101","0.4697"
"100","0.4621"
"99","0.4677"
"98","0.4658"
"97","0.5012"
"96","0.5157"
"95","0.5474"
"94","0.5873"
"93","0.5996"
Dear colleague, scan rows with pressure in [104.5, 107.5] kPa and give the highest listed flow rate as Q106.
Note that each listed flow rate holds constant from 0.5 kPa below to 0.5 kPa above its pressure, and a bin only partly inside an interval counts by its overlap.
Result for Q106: 0.4722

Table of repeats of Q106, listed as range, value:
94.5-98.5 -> 0.5474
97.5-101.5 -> 0.4697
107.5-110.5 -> 0.5026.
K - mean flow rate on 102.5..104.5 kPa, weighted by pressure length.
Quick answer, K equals 0.456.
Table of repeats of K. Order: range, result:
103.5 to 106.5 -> 0.464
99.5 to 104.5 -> 0.462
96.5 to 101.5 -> 0.473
